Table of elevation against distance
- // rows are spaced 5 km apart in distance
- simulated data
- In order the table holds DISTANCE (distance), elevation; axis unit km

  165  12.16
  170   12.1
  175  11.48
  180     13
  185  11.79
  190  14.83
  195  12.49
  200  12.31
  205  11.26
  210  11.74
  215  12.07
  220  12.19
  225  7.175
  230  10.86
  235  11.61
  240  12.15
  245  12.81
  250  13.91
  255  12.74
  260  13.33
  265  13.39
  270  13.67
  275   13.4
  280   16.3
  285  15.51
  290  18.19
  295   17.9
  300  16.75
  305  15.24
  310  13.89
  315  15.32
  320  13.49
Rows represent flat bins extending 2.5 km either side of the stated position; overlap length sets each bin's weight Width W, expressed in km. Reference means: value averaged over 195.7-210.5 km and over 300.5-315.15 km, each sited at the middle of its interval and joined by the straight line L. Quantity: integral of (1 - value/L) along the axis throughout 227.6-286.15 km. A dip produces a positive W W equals 1.1 km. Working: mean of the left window 11.9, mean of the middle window 13.3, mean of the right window 15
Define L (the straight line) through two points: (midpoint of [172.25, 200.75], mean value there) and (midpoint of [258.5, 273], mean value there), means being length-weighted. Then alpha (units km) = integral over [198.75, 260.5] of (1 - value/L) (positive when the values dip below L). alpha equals 6.17 km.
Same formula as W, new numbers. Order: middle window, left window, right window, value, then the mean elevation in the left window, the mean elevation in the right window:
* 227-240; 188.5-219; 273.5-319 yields 2.15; 12.4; 15.8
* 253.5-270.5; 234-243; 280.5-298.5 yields 1.25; 12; 17.1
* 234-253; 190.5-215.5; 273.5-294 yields 1.97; 12.2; 16.1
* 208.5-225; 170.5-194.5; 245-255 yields 2.20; 12.7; 13.3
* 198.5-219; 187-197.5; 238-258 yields 2.35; 13.6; 12.9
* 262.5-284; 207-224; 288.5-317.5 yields 0.48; 11.6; 16.1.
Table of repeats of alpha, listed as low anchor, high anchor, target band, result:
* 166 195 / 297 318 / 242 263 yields 1.43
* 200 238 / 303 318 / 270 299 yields -4.90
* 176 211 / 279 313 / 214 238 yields 5.15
